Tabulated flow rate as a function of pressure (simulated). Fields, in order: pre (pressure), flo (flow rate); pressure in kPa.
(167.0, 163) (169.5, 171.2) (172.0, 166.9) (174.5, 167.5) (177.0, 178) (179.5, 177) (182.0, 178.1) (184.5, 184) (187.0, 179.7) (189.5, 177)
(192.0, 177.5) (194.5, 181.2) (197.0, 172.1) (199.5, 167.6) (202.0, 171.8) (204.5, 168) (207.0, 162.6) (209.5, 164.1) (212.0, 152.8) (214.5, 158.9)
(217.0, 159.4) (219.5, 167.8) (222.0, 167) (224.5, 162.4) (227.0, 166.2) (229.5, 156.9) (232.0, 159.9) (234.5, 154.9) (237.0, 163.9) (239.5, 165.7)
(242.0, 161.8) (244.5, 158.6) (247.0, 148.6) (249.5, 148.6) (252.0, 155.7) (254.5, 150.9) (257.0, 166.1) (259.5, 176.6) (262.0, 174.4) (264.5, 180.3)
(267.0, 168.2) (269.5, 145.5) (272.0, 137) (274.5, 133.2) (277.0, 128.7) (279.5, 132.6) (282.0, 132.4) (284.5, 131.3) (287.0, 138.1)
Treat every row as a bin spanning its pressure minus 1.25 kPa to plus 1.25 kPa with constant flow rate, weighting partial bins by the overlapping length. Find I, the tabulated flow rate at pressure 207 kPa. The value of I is 162.6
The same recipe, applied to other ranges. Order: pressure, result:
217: 159.4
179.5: 177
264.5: 180.3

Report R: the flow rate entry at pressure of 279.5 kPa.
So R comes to 132.6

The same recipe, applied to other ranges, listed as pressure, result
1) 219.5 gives 167.8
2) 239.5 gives 165.7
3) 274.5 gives 133.2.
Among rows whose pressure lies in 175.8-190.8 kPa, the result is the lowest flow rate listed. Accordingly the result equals 177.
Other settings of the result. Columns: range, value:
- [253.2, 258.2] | 150.9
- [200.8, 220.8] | 152.8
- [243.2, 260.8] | 148.6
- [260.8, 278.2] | 128.7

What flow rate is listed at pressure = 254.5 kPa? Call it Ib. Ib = 150.9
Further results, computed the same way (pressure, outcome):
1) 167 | 163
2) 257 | 166.1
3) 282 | 132.4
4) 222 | 167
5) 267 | 168.2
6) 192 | 177.5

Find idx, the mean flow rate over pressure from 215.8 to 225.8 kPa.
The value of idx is 164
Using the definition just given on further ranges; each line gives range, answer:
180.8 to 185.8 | 181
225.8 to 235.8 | 159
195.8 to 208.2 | 168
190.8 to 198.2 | 177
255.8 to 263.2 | 172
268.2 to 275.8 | 139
